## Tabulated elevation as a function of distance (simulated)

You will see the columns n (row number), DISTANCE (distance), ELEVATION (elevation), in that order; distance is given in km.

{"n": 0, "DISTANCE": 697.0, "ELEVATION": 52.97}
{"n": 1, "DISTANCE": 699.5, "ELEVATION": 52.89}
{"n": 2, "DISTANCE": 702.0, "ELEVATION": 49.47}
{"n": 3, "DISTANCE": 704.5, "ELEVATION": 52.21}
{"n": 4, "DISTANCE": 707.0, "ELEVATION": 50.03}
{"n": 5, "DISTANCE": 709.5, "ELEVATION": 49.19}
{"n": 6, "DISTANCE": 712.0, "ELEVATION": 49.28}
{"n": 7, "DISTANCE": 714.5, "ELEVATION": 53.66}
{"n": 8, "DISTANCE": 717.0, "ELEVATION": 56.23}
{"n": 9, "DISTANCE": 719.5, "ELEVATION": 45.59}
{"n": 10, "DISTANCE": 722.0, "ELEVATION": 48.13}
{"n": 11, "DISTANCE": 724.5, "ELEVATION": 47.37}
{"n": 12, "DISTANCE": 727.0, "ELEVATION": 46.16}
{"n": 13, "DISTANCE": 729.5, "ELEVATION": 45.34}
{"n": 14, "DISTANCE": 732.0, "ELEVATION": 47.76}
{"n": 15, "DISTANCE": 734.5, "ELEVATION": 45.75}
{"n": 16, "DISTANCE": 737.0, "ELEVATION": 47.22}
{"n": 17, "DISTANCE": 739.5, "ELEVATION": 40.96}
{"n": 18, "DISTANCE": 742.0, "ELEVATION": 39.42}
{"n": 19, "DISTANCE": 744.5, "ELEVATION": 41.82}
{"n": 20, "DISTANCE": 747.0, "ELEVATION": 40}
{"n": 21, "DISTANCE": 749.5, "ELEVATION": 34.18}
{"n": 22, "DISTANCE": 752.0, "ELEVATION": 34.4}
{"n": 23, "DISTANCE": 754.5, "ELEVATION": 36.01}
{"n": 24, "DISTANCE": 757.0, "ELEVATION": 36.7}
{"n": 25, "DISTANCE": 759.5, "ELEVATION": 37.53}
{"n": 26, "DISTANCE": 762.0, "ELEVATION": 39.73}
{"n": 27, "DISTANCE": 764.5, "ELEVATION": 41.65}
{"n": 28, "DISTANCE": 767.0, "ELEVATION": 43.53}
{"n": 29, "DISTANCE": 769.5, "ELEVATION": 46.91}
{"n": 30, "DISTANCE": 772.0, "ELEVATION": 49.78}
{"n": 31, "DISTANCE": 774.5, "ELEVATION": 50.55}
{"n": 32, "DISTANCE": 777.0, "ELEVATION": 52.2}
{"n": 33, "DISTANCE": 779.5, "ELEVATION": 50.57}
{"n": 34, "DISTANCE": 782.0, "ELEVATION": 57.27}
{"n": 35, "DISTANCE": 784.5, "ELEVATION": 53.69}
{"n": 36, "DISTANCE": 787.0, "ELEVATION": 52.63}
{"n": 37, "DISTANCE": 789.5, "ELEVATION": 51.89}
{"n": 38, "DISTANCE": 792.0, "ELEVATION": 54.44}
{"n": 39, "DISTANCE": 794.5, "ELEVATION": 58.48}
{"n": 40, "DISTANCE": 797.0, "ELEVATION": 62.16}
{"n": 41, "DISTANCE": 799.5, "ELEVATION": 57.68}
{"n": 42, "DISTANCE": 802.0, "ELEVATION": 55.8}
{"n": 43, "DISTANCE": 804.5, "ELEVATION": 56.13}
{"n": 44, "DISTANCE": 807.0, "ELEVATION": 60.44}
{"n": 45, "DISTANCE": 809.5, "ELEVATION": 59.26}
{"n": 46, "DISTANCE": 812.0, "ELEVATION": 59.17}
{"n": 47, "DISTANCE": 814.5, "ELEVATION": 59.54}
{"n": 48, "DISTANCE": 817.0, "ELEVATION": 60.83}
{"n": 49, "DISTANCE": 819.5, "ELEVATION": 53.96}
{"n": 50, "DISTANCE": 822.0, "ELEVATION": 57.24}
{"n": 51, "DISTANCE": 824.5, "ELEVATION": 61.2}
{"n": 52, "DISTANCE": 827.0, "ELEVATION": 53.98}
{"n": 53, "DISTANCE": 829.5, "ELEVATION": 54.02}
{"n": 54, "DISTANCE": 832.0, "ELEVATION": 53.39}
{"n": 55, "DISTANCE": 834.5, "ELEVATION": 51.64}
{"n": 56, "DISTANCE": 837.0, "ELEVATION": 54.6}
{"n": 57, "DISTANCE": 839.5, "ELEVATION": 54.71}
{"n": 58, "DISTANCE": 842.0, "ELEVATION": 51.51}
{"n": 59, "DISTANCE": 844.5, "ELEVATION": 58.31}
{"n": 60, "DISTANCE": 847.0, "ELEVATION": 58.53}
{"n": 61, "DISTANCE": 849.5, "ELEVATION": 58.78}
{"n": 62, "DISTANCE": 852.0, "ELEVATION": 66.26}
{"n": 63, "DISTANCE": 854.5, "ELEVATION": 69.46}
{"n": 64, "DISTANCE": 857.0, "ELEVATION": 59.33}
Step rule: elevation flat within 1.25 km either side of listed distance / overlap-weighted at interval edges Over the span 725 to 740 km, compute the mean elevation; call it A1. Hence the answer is 45.9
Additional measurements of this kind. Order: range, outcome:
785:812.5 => 56.9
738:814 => 48.6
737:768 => 39.1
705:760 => 44.4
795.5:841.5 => 56.9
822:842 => 54.7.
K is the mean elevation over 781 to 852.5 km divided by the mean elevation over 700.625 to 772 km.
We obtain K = 1.3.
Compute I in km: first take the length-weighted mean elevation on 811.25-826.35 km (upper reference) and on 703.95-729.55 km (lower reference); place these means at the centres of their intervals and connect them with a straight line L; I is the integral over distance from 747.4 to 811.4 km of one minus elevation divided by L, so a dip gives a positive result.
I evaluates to 6.8 km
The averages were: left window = 49.5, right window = 58.5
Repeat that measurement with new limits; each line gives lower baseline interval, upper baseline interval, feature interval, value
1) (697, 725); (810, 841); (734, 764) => 7.5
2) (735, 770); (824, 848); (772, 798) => -4.7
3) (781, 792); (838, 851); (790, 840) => -1.6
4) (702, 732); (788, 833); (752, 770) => 4.6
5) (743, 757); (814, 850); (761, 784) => -3.1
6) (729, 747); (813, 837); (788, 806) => -1.6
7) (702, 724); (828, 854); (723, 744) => 2.6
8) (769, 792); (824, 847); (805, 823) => -1.6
